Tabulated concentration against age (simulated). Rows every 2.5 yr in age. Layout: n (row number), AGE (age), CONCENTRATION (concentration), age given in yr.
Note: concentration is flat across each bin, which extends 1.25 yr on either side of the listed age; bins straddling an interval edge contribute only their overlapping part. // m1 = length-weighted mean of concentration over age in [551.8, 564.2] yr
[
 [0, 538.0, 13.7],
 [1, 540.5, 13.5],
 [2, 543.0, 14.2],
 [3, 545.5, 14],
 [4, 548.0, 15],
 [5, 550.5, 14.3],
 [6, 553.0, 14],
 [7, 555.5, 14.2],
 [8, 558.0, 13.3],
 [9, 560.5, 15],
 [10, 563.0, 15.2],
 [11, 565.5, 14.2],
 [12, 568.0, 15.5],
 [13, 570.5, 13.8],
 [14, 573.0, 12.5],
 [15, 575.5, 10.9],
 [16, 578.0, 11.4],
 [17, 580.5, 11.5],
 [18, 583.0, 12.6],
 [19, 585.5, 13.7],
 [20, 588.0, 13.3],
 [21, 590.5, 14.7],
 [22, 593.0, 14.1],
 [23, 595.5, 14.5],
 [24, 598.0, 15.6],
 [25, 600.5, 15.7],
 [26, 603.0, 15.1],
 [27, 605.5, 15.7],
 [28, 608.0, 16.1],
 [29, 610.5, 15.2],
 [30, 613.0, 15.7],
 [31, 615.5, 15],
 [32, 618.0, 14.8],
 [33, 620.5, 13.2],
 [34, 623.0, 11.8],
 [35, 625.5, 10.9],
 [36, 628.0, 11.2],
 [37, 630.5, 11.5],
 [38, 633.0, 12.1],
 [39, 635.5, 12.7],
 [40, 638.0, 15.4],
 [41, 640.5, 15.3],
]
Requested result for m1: 14.3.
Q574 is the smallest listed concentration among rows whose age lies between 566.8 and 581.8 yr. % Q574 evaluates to 10.9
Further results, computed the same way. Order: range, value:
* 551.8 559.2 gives 13.3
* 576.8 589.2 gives 11.4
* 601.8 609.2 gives 15.1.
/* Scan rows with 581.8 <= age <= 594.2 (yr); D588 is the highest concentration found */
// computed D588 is 14.7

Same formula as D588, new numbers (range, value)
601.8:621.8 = 16.1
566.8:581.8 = 15.5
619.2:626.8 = 13.2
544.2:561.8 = 15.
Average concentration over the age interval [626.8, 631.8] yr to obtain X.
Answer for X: 11.4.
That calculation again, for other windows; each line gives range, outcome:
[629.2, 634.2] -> 11.8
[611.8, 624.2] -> 14.1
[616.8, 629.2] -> 12.4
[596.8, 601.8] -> 15.6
